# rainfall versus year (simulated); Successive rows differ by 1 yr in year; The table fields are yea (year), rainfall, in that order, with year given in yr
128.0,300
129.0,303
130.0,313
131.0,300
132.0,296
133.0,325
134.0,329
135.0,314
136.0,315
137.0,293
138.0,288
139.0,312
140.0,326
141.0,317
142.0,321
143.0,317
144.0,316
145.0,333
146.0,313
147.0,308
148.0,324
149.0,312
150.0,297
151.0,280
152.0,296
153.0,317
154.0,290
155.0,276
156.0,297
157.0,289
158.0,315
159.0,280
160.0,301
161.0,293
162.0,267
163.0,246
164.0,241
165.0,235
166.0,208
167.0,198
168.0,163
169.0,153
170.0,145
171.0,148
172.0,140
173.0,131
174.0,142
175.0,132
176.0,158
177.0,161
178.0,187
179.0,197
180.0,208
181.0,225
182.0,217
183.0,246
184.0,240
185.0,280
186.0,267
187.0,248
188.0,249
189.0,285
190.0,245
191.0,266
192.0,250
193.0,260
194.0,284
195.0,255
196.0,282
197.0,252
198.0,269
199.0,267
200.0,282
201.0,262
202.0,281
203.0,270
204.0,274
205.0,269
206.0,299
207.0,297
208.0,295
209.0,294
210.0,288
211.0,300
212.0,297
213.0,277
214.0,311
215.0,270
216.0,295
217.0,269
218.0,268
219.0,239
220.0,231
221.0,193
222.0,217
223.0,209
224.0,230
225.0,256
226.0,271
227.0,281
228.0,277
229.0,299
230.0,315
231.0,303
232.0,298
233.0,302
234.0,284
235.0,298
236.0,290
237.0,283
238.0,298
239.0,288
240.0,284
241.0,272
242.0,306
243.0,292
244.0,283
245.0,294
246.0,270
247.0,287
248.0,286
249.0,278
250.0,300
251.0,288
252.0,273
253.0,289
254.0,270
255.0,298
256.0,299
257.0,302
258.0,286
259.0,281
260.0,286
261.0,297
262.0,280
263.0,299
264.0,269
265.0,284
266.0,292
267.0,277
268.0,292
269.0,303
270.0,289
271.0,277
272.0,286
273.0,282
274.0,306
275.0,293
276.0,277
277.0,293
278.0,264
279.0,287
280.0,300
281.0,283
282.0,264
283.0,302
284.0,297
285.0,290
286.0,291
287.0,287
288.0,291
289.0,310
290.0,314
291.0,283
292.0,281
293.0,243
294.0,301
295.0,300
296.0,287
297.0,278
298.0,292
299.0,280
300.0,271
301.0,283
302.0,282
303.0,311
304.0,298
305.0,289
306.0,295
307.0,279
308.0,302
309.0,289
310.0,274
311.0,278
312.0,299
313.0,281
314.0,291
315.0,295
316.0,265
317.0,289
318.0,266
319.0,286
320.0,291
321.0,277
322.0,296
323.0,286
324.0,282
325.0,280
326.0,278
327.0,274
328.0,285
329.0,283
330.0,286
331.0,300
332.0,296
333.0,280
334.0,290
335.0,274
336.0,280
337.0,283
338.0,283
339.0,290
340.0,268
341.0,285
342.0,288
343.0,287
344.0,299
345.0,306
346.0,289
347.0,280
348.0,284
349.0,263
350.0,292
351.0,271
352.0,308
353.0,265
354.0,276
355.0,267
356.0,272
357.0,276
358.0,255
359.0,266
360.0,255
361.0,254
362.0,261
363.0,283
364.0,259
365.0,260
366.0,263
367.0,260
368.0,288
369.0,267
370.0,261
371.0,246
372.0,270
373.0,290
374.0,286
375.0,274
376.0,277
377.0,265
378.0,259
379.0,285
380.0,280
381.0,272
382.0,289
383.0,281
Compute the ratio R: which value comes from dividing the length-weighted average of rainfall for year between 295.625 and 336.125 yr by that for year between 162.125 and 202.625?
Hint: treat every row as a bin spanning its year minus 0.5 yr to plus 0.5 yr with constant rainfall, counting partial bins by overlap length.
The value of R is 1.28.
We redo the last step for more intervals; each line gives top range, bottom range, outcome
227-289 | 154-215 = 1.18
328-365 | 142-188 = 1.14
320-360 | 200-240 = 1.02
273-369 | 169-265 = 1.08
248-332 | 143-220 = 1.12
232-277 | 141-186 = 1.17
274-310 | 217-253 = 1.05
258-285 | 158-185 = 1.39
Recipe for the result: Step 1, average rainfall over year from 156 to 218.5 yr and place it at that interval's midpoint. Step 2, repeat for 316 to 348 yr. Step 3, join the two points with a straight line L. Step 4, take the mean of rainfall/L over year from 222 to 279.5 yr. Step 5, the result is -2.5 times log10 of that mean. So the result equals -0.09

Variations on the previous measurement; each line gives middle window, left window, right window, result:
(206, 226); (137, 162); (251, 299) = 0.11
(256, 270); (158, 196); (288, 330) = -0.10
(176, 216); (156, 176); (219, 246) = -0.08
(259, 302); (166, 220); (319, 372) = -0.10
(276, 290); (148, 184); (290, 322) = -0.05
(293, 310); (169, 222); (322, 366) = -0.07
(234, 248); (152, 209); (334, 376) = -0.14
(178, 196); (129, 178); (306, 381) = 0.08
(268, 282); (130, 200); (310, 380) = -0.06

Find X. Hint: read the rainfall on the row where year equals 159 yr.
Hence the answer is 280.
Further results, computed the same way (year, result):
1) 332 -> 296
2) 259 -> 281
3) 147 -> 308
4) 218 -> 268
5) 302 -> 282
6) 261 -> 297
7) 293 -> 243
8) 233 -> 302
